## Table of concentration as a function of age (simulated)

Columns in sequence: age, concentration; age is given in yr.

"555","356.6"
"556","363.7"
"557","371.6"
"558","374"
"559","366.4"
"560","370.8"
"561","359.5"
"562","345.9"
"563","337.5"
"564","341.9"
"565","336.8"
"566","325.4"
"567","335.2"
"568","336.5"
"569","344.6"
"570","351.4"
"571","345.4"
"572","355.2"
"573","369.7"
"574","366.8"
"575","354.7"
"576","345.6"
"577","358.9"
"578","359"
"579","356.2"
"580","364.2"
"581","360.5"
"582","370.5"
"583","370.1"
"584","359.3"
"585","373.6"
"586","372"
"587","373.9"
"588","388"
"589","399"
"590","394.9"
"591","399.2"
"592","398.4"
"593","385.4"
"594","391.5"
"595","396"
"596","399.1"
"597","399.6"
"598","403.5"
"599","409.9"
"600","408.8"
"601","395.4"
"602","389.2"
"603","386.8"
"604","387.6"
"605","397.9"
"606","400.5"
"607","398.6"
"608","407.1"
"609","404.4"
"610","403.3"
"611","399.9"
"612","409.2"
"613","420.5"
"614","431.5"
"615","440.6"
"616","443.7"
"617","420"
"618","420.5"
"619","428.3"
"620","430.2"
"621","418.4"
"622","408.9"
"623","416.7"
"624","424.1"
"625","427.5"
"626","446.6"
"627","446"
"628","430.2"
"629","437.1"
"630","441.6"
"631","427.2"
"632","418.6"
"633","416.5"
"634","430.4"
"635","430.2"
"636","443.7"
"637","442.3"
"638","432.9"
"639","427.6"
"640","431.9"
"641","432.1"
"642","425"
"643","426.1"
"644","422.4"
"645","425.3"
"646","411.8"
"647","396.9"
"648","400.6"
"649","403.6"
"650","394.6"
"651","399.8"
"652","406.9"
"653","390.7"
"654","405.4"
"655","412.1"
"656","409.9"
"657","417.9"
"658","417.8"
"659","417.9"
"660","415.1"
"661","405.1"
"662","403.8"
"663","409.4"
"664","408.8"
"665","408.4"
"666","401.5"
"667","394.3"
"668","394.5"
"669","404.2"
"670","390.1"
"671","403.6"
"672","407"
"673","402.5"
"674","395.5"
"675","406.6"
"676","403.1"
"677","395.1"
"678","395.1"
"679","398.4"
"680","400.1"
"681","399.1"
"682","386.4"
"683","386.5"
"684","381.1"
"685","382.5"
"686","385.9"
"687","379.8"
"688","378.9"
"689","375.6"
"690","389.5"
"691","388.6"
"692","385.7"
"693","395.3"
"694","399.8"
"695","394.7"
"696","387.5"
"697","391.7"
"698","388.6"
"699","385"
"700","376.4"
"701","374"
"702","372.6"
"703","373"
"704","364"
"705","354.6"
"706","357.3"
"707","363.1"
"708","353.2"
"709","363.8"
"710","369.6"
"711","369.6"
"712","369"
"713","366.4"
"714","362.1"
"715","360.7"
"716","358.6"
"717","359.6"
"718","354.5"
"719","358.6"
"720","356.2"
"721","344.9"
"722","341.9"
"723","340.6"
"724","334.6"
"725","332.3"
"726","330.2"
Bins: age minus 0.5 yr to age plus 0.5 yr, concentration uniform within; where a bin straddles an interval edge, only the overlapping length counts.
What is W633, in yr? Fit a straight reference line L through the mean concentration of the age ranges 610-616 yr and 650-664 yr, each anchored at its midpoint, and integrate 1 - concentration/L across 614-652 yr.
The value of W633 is -0.9 yr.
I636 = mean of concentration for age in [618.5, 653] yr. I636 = 423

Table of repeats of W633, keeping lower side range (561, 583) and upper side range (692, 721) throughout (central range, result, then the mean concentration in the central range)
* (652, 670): -2.1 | 406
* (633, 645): -2.3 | 430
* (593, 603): -1.2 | 398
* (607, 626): -3.3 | 420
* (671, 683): -1.1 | 399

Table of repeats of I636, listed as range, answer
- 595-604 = 398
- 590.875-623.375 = 408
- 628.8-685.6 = 410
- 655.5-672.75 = 406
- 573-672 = 405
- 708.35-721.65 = 361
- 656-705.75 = 393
